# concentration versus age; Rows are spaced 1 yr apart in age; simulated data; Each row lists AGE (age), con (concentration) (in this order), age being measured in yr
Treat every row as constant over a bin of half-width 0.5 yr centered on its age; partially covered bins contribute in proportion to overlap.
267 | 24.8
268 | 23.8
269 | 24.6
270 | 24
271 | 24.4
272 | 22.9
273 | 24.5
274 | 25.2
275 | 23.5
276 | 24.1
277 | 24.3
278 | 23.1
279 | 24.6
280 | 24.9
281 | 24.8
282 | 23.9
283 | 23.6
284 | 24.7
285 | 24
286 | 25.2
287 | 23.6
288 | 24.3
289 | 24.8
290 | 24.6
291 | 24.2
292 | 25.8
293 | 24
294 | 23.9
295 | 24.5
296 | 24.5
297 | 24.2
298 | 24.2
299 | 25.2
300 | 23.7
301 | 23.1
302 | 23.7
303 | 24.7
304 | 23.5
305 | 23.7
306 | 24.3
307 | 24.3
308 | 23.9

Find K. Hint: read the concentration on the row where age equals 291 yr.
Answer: 24.2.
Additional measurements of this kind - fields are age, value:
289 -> 24.8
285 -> 24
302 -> 23.7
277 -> 24.3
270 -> 24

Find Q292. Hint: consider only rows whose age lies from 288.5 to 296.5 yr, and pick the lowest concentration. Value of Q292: 23.9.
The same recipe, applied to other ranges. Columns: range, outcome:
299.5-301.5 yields 23.1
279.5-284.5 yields 23.6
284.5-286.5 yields 24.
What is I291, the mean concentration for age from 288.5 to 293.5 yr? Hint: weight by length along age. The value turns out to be 24.7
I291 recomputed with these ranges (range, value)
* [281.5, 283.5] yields 23.8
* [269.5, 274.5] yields 24.2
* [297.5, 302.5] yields 24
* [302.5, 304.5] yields 24.1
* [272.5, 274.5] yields 24.9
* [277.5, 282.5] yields 24.3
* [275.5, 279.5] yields 24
